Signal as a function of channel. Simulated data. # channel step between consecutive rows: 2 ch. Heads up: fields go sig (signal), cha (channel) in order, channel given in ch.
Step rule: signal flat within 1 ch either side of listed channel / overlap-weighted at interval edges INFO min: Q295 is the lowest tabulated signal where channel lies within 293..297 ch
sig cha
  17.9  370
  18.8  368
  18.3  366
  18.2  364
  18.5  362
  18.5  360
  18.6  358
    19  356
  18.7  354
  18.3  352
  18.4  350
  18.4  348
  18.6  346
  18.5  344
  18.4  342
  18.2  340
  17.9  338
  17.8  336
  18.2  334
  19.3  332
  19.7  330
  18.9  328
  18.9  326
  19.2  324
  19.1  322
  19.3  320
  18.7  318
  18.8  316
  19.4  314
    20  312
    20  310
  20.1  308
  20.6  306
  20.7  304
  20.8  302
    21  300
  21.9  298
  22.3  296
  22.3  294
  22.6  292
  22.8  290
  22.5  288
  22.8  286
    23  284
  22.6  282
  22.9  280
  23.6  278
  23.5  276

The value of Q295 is 22.3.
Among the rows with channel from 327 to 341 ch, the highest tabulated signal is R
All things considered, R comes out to 19.7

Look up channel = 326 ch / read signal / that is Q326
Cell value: 18.9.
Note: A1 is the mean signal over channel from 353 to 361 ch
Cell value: 18.7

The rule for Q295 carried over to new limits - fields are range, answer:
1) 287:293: 22.5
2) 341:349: 18.4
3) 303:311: 20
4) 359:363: 18.5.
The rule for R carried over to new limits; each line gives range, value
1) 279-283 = 22.9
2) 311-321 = 20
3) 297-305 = 21.9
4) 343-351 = 18.6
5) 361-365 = 18.5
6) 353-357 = 19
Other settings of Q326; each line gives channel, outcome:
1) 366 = 18.3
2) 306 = 20.6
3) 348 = 18.4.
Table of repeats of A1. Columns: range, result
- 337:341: 18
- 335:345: 18.2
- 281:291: 22.7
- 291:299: 22.3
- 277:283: 23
